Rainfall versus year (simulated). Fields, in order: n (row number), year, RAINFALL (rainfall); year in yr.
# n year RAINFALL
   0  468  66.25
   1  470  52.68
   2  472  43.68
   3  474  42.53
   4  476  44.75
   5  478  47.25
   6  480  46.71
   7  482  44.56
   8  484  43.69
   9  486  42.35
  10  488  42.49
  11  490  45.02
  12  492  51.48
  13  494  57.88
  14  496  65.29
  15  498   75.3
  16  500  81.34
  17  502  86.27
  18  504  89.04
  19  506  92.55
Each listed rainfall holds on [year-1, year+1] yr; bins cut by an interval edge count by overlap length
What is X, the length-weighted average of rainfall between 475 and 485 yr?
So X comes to 45.4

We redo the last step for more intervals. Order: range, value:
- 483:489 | 42.8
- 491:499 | 62.5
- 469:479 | 46.2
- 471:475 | 43.1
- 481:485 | 44.1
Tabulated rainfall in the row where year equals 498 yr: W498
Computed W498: 75.3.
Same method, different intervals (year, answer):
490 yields 45.02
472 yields 43.68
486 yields 42.35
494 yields 57.88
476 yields 44.75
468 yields 66.25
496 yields 65.29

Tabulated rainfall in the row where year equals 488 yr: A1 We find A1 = 42.49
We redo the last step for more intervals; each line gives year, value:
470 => 52.68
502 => 86.27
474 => 42.53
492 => 51.48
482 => 44.56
